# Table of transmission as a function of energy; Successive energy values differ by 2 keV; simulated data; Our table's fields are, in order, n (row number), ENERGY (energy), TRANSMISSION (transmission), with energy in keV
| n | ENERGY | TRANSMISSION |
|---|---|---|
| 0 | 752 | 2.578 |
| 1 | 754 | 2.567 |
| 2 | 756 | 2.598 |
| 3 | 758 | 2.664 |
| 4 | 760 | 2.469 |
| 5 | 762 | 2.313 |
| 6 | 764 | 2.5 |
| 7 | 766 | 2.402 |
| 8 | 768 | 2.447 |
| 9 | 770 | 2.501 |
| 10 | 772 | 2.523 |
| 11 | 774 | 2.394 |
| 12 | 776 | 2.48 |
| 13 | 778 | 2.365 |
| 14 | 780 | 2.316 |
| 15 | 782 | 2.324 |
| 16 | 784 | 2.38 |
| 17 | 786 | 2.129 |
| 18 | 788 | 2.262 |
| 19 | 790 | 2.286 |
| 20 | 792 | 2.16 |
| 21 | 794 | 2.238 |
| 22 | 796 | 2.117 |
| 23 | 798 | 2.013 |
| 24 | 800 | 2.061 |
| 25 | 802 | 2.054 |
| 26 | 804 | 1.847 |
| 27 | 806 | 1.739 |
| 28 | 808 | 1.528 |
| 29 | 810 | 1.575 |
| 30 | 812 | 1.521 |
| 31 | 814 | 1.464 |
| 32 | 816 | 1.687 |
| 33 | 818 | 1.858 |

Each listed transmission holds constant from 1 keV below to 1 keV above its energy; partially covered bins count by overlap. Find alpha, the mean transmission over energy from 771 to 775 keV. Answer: 2.46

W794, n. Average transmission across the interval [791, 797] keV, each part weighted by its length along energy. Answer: 2.17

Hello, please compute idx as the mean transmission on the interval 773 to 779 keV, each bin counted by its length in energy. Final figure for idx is 2.41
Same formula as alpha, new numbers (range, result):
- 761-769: 2.42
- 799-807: 1.93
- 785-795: 2.21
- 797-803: 2.04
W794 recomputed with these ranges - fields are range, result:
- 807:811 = 1.55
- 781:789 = 2.27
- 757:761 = 2.57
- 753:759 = 2.61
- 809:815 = 1.52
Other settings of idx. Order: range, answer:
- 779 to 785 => 2.34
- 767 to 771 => 2.47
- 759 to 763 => 2.39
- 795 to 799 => 2.06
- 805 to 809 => 1.63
